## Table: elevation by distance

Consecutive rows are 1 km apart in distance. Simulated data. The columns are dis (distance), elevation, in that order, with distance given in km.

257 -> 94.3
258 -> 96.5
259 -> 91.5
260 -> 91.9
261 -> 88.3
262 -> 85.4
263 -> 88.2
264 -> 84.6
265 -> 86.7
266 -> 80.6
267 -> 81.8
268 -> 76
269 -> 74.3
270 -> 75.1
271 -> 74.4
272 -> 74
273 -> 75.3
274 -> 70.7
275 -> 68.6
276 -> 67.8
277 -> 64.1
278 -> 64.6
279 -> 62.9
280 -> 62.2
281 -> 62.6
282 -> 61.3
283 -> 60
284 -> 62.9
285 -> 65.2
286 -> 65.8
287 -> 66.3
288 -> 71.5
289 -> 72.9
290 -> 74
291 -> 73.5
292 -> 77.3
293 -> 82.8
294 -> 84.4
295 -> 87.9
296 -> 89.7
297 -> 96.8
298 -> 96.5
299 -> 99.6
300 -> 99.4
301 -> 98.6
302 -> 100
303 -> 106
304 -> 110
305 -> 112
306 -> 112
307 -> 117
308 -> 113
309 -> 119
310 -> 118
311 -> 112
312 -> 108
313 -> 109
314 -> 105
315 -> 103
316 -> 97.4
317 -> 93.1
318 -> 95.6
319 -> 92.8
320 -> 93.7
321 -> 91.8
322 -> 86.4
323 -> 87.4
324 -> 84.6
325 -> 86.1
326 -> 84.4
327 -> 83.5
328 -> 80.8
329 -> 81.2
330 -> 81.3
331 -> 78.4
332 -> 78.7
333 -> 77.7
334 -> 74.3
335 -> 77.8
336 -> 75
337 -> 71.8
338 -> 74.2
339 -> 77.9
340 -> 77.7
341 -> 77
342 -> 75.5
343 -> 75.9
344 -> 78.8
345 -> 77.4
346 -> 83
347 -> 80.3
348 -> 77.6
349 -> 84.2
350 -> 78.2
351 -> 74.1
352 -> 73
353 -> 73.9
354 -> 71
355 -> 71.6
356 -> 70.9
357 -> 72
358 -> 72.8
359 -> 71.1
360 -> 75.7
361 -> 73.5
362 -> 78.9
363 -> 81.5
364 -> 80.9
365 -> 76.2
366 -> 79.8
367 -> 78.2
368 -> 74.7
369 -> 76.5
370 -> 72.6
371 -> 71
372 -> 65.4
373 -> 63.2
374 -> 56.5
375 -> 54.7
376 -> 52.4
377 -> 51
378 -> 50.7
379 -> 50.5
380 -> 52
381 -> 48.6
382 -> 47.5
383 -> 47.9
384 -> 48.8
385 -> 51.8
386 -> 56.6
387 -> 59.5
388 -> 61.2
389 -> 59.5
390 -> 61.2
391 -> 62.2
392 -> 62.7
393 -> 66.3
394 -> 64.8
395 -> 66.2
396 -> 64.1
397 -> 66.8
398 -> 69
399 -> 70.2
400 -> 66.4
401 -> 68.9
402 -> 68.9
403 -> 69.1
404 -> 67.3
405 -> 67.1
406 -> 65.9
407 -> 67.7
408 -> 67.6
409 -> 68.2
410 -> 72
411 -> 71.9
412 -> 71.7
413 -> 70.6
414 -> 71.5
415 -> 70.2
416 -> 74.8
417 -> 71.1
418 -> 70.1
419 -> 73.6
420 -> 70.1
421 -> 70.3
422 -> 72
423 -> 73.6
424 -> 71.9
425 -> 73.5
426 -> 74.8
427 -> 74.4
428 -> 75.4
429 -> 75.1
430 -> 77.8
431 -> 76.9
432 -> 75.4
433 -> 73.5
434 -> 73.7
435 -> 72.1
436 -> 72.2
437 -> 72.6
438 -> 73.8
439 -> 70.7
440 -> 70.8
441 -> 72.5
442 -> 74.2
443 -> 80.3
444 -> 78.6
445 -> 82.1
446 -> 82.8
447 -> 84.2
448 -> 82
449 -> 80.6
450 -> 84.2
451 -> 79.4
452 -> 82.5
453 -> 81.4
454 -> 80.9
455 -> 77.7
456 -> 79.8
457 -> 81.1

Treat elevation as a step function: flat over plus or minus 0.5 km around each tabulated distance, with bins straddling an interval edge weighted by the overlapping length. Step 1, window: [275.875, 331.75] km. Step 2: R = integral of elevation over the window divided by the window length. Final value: 87.8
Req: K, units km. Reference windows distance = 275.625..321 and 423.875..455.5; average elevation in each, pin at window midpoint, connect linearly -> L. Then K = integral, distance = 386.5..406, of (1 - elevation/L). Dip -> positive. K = 3.67 km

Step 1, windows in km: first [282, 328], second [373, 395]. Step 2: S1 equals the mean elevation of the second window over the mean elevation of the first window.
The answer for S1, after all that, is 0.61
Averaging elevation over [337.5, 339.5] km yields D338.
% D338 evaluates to 76.1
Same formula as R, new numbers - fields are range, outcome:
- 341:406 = 67.6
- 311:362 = 82.2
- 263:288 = 70.7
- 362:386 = 62.5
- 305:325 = 102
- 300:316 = 109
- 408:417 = 71.1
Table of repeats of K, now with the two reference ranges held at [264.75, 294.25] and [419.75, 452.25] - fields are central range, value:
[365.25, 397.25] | 5.8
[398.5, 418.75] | 1.5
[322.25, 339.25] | -1.7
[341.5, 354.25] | -0.7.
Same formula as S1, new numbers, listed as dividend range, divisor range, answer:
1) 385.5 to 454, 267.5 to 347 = 0.85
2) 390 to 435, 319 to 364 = 0.89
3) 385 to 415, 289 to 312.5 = 0.67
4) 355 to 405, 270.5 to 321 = 0.75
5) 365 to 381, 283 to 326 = 0.68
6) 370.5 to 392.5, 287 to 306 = 0.62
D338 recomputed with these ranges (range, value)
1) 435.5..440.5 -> 72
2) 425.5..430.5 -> 75.5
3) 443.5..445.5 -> 80.3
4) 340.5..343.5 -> 76.1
